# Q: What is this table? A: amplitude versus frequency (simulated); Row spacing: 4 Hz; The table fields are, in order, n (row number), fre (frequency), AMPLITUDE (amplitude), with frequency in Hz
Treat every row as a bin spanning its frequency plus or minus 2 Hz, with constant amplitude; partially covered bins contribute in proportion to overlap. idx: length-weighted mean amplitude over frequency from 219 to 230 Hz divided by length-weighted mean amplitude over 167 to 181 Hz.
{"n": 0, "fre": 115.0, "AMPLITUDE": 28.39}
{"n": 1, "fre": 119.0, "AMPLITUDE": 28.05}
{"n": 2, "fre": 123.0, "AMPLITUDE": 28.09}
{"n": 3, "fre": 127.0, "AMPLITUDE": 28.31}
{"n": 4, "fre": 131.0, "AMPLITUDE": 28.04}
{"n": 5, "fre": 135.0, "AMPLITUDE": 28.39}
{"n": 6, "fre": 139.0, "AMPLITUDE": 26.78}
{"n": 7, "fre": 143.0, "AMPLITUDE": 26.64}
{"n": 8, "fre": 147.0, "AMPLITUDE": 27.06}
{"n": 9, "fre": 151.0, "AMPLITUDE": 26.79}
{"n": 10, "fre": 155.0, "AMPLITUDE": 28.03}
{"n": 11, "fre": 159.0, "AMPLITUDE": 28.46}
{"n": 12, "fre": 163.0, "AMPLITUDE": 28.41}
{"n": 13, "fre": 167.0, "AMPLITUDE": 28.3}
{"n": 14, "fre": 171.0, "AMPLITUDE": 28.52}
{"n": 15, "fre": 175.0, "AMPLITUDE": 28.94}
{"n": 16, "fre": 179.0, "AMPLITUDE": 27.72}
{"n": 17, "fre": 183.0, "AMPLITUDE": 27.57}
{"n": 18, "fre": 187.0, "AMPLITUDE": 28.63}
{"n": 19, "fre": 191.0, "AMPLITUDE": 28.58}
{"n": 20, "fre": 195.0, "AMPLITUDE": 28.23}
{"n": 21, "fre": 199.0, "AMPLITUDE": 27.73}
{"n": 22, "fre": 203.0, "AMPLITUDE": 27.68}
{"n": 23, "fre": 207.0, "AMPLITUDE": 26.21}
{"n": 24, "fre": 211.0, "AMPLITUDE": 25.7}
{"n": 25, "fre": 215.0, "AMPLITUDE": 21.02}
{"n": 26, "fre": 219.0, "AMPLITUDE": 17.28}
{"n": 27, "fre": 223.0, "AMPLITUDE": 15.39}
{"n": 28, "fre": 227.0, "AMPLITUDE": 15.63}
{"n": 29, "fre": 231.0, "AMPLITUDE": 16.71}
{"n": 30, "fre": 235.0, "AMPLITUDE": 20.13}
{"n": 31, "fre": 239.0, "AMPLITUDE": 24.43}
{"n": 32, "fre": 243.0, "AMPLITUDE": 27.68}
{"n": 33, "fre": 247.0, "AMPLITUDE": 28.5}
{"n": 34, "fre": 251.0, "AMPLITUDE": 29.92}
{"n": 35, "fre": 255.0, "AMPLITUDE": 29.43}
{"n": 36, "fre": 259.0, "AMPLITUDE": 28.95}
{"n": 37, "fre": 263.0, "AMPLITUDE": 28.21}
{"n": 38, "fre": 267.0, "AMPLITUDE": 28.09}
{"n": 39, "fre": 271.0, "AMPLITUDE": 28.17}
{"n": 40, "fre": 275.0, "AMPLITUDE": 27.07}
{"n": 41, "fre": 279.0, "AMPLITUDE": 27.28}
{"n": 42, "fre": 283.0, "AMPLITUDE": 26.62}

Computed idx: 0.56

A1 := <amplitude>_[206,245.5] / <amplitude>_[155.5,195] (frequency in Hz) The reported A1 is 0.7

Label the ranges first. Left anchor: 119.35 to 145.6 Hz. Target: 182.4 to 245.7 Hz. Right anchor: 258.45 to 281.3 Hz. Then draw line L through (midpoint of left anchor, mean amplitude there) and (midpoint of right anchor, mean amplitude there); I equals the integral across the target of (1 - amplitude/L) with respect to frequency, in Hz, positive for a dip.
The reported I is 9.5 Hz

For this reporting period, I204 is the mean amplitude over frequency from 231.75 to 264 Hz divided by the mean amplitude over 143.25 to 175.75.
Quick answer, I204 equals 1.0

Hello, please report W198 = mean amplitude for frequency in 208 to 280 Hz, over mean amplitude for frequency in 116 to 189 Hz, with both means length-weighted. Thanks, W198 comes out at 0.87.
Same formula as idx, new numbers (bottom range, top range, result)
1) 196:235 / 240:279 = 1.31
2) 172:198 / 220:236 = 0.59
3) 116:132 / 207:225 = 0.73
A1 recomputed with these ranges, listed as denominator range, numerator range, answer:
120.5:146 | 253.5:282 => 1.01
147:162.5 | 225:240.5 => 0.69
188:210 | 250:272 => 1.04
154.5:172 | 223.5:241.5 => 0.67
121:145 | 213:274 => 0.87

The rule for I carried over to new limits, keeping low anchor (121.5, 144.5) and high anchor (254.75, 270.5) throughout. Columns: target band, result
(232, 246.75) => 2.2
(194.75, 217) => 1.8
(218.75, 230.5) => 5.1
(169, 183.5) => -0.1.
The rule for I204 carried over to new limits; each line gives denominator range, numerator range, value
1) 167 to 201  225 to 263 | 0.88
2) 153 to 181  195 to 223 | 0.84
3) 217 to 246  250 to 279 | 1.43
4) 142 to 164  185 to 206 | 1.02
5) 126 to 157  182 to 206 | 1.02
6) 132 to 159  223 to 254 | 0.84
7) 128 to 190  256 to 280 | 1.01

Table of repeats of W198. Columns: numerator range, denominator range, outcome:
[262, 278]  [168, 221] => 1.05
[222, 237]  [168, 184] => 0.60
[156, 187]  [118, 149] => 1.02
